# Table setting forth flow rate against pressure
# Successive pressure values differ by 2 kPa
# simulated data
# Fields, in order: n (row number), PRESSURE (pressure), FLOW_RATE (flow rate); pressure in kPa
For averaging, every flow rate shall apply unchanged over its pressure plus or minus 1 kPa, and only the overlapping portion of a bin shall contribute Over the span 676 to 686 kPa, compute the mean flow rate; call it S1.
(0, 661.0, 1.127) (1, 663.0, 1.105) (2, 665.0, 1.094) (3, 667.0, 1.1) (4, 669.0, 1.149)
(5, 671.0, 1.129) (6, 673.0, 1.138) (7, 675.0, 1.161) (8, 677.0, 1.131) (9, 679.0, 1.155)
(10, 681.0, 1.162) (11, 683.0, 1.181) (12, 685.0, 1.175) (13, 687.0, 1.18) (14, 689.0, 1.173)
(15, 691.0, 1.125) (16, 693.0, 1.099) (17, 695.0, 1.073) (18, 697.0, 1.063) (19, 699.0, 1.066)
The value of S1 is 1.16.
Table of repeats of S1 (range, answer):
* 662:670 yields 1.11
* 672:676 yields 1.15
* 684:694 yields 1.15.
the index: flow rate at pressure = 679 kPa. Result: 1.155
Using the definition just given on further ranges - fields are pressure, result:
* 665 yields 1.094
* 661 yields 1.127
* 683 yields 1.181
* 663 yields 1.105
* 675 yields 1.161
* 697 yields 1.063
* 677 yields 1.131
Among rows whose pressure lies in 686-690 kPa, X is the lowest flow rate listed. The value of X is 1.173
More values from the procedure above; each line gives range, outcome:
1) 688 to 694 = 1.099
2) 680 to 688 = 1.162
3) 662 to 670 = 1.094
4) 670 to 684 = 1.129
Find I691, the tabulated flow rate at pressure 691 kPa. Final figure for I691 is 1.125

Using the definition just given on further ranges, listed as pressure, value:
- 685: 1.175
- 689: 1.173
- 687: 1.18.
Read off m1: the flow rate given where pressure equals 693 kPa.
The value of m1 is 1.099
